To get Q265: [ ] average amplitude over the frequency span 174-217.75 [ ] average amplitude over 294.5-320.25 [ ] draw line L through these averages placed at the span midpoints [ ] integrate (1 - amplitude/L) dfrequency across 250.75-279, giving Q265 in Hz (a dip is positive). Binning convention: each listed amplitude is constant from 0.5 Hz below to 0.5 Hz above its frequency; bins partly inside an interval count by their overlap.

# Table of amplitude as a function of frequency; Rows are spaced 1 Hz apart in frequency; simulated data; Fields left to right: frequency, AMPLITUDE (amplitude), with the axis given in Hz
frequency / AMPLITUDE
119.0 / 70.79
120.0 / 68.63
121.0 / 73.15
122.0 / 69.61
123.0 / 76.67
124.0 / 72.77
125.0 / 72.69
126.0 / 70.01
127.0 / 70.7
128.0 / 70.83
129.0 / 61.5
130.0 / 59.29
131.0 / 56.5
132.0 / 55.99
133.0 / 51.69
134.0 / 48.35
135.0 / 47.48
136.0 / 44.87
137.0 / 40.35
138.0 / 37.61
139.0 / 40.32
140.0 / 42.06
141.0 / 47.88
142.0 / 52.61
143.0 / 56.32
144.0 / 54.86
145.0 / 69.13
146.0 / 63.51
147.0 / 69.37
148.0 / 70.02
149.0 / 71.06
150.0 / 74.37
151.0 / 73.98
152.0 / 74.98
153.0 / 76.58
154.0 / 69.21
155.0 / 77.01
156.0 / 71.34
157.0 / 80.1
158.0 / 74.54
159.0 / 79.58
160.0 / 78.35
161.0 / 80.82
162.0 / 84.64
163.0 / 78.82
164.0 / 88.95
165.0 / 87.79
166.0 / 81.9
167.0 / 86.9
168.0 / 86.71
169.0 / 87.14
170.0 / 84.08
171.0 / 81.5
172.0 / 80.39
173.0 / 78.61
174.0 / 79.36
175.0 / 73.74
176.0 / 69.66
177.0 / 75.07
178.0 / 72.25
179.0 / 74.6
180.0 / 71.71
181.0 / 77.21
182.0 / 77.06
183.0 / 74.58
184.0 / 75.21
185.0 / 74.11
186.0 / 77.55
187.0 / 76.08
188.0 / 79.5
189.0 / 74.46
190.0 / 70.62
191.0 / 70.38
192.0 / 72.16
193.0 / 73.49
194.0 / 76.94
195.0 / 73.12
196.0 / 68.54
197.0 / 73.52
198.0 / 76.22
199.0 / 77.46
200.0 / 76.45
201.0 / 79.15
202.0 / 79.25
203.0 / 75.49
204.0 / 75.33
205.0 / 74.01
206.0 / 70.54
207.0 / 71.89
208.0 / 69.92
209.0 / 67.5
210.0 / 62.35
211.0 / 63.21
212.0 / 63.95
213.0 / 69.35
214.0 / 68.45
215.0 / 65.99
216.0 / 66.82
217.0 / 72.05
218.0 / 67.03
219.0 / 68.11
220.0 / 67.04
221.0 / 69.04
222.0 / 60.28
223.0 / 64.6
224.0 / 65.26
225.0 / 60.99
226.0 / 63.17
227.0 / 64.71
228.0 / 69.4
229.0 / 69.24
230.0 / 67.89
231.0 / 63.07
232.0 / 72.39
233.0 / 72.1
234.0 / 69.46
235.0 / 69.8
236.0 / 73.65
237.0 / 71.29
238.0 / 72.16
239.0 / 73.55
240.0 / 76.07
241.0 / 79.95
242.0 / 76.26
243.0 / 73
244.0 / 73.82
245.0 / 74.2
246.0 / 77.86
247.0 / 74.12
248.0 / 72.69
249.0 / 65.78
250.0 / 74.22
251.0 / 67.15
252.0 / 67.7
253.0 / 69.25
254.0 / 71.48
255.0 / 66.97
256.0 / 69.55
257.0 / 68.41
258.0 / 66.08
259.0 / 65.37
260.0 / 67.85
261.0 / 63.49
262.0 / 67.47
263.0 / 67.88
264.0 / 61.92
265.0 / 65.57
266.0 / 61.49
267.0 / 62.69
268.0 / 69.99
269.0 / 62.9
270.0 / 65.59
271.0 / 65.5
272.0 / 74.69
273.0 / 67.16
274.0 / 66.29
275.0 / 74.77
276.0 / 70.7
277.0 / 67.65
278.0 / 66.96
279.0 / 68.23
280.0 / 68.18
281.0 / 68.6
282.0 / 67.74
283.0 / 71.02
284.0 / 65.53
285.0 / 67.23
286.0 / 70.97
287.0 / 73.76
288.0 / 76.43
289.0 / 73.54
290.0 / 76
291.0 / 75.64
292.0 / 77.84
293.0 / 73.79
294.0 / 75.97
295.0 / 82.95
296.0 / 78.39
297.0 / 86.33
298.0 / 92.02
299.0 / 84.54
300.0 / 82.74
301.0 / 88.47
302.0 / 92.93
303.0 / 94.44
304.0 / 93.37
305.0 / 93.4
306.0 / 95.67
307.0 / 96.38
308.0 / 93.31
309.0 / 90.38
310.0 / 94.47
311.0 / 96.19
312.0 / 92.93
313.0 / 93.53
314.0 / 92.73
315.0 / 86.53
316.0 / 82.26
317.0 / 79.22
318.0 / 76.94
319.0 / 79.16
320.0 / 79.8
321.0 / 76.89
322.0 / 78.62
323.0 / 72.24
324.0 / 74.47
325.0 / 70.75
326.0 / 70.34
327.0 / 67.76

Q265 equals 5.2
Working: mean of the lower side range 72.8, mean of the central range 67.3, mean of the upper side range 88.5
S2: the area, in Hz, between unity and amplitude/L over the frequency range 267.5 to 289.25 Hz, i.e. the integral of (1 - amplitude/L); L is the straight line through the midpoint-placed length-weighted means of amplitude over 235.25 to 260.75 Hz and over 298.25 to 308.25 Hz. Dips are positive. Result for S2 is 3.5 Hz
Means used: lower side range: 71.4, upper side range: 91.5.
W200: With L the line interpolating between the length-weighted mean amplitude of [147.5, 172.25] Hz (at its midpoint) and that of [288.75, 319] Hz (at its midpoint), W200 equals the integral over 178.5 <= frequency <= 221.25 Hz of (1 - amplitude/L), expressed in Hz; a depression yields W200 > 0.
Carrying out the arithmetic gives 4.7 Hz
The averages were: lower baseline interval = 79.2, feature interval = 72.3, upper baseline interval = 86.4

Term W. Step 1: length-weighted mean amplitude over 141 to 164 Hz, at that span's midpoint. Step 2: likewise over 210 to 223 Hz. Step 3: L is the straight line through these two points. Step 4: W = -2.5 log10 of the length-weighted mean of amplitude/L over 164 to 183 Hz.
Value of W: -0.14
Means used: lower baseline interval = 71.7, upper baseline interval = 66.5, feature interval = 79.3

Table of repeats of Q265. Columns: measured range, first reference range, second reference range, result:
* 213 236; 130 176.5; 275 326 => 2.17 Hz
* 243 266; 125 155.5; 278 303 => 1.20 Hz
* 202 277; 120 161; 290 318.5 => 8.53 Hz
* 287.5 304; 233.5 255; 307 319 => 0.48 Hz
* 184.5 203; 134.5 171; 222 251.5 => -1.36 Hz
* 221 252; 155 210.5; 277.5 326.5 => 3.26 Hz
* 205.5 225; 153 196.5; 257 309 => 2.43 Hz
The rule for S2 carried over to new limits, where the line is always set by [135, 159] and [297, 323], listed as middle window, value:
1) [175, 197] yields -1.8 Hz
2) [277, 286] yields 1.7 Hz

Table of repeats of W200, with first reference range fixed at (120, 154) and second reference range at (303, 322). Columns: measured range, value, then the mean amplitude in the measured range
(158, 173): -3.92 Hz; 82.9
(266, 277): 1.93 Hz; 67.7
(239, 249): 0.39 Hz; 74.8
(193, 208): -0.74 Hz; 74.6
